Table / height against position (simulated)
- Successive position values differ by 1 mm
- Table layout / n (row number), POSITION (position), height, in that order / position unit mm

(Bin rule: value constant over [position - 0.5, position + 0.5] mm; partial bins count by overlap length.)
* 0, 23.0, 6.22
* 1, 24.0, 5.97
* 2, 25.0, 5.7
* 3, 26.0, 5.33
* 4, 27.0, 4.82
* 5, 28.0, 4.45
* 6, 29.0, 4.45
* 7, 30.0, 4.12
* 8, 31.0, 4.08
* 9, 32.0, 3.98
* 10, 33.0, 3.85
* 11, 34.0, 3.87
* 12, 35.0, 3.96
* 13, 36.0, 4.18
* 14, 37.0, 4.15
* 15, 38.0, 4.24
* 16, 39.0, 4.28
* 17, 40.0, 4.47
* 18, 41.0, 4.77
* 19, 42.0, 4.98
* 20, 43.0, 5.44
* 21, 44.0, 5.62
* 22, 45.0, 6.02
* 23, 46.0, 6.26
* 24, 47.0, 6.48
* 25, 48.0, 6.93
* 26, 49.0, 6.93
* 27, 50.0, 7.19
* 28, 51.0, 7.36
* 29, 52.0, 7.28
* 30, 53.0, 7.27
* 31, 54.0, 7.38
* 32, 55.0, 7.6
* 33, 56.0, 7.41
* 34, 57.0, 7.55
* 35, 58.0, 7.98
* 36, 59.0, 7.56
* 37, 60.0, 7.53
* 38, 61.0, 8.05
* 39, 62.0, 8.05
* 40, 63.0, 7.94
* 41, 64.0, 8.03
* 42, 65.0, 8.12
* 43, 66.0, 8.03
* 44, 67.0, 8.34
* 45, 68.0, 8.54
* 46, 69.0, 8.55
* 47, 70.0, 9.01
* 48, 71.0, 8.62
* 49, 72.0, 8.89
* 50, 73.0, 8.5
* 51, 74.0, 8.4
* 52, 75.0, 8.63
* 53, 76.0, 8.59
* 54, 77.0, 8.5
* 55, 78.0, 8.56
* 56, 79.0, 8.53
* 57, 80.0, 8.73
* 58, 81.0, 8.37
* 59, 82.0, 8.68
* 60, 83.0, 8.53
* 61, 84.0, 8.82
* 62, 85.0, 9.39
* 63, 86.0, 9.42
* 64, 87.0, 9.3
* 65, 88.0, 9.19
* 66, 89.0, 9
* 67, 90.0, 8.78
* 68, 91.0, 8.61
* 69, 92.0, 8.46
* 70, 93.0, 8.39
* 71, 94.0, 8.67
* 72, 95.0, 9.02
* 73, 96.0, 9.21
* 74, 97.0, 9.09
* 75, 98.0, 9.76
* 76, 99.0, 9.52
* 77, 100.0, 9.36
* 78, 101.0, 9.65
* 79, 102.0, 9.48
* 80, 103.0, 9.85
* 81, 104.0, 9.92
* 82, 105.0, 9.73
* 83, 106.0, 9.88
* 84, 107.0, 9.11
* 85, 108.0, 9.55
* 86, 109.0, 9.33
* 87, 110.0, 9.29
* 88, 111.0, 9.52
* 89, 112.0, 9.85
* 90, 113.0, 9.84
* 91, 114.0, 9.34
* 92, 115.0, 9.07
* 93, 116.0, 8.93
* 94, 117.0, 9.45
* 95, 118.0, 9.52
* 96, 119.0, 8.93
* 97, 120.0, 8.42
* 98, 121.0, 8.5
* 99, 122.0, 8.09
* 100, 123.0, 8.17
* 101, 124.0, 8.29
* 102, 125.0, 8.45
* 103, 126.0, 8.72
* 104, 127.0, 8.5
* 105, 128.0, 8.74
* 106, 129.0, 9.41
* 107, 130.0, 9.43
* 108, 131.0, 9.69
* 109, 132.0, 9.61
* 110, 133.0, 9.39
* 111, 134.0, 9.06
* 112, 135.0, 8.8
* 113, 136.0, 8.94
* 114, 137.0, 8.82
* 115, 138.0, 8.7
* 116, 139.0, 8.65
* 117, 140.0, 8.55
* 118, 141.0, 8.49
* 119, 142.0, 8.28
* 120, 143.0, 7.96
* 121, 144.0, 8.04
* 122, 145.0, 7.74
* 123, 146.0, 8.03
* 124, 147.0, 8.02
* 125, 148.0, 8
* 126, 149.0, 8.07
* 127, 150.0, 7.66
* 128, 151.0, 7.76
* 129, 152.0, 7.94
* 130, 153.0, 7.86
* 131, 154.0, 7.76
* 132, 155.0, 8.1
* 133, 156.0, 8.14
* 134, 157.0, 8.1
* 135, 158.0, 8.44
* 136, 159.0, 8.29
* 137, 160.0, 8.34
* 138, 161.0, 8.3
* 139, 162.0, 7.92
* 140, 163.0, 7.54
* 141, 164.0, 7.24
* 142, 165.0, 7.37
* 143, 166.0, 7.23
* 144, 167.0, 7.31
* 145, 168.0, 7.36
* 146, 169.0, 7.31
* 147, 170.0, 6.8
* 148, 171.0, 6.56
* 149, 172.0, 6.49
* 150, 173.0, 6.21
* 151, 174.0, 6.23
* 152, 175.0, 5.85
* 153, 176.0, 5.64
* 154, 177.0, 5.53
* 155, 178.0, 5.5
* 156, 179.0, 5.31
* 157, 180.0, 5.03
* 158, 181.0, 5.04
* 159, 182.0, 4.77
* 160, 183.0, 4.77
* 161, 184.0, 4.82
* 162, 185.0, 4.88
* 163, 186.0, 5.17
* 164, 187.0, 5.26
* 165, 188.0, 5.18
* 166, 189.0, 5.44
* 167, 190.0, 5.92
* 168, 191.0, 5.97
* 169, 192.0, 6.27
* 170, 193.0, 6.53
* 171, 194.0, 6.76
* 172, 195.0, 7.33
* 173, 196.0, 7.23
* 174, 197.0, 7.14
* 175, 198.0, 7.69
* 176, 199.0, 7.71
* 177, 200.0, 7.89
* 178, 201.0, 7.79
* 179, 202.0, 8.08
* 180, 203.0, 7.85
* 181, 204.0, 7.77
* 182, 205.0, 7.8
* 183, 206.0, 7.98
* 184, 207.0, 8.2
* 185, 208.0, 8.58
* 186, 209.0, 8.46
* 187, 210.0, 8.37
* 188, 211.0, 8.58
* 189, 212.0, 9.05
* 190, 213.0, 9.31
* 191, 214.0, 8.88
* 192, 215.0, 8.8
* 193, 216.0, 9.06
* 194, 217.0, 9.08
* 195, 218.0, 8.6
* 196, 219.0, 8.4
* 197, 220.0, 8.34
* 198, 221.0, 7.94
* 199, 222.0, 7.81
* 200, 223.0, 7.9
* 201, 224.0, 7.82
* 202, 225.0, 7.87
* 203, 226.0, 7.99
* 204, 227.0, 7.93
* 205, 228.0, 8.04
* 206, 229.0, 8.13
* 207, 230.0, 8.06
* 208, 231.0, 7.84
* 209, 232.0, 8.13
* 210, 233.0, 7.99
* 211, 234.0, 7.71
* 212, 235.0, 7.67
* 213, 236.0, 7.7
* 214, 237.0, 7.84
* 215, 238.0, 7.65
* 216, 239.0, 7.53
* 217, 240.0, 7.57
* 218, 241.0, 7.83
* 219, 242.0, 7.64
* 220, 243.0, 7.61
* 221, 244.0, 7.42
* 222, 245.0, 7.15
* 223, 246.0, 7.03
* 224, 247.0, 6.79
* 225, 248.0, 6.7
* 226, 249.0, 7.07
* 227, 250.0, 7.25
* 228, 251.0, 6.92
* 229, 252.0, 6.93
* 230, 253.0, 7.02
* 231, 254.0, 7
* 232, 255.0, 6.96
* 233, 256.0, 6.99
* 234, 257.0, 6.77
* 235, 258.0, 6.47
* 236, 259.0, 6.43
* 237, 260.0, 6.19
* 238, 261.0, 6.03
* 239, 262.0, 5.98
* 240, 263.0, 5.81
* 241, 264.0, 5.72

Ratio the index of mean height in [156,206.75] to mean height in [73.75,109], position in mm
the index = 0.7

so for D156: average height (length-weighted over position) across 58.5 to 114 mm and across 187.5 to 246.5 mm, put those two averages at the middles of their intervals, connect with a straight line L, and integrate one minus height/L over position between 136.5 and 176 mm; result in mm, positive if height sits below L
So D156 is 2.8 mm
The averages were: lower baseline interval 8.88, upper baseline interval 7.76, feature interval 7.7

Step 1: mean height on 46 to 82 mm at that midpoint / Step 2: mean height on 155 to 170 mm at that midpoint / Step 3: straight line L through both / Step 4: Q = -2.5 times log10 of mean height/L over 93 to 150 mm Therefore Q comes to -0.144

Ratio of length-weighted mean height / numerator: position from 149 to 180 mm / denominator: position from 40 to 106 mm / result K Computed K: 0.88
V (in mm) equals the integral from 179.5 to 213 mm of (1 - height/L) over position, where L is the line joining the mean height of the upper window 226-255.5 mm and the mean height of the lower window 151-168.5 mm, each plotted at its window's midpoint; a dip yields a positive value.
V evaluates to 3.5 mm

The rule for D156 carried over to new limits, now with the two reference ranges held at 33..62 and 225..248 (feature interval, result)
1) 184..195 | 2.31 mm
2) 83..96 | -4.84 mm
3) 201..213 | -1.34 mm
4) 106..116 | -4.14 mm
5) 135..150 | -2.99 mm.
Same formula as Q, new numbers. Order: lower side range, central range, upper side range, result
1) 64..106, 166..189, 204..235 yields 0.41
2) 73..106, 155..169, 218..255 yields 0.07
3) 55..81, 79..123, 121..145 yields -0.08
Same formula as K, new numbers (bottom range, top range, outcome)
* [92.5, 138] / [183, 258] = 0.82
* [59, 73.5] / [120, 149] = 1.04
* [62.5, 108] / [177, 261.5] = 0.82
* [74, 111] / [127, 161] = 0.93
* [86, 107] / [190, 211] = 0.82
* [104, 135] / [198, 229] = 0.90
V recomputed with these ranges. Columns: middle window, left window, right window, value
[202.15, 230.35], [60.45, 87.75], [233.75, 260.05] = -3.30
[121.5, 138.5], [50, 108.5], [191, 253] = -1.12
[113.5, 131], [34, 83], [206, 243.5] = -2.96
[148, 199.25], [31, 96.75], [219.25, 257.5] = 5.20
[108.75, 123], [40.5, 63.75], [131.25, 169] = -2.54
